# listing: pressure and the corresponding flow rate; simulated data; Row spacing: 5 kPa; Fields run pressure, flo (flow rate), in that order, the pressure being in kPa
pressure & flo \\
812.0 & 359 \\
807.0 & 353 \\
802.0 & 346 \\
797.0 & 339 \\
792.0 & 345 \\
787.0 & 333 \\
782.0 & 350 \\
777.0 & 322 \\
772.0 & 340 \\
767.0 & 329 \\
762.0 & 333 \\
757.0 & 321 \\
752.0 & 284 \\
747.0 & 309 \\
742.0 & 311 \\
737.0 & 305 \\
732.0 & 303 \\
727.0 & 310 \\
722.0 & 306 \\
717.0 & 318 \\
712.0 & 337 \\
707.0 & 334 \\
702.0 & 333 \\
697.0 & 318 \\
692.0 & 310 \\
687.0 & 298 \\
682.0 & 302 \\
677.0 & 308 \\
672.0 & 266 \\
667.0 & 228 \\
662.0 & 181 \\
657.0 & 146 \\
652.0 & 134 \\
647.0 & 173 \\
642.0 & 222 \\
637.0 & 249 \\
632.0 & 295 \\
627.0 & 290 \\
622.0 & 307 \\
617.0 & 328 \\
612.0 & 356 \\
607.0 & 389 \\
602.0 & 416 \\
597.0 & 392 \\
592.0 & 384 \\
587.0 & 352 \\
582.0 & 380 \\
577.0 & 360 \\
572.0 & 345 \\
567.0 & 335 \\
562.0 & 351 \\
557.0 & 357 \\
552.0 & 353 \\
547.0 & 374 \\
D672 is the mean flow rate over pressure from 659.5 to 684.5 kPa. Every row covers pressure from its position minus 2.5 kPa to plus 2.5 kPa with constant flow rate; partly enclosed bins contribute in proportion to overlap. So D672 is 257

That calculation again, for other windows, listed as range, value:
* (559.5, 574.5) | 344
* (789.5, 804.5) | 343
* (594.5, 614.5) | 388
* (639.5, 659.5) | 169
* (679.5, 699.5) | 307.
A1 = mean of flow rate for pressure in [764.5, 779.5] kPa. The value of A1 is 330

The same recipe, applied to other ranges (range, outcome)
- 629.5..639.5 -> 272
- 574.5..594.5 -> 369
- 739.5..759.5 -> 306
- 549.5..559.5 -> 355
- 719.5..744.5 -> 307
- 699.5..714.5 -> 335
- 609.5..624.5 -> 330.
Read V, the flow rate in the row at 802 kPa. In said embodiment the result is 346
